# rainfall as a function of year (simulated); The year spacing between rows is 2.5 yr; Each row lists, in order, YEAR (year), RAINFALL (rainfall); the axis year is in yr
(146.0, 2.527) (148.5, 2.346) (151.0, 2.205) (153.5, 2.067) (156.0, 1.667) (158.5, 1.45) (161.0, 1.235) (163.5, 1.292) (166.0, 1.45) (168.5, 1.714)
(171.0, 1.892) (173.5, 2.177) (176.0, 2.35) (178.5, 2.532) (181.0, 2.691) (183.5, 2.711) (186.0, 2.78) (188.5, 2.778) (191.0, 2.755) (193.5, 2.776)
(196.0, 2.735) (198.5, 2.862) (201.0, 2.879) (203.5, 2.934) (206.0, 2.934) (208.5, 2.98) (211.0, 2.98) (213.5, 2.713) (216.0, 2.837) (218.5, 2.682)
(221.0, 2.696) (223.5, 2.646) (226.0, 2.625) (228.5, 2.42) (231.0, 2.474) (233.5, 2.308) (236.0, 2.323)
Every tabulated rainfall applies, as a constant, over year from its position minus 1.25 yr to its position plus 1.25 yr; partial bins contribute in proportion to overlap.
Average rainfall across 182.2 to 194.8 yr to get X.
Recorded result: 2.76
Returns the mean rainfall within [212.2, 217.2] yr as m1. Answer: 2.78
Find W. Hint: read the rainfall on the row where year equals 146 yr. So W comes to 2.527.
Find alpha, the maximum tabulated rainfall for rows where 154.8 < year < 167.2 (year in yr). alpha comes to 1.667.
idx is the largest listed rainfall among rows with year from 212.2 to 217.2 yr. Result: 2.837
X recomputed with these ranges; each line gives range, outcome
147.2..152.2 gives 2.28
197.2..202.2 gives 2.87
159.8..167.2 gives 1.33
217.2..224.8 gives 2.68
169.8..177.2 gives 2.14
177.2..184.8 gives 2.64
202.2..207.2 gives 2.93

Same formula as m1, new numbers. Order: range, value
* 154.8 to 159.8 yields 1.55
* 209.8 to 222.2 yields 2.78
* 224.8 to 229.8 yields 2.52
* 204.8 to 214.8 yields 2.9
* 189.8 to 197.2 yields 2.76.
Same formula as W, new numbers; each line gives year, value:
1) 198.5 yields 2.862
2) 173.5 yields 2.177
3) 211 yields 2.98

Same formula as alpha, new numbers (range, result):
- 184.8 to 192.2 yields 2.78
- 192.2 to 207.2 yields 2.934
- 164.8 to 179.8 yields 2.532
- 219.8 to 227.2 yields 2.696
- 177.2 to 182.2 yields 2.691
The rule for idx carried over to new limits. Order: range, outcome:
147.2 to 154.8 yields 2.346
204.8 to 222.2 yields 2.98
